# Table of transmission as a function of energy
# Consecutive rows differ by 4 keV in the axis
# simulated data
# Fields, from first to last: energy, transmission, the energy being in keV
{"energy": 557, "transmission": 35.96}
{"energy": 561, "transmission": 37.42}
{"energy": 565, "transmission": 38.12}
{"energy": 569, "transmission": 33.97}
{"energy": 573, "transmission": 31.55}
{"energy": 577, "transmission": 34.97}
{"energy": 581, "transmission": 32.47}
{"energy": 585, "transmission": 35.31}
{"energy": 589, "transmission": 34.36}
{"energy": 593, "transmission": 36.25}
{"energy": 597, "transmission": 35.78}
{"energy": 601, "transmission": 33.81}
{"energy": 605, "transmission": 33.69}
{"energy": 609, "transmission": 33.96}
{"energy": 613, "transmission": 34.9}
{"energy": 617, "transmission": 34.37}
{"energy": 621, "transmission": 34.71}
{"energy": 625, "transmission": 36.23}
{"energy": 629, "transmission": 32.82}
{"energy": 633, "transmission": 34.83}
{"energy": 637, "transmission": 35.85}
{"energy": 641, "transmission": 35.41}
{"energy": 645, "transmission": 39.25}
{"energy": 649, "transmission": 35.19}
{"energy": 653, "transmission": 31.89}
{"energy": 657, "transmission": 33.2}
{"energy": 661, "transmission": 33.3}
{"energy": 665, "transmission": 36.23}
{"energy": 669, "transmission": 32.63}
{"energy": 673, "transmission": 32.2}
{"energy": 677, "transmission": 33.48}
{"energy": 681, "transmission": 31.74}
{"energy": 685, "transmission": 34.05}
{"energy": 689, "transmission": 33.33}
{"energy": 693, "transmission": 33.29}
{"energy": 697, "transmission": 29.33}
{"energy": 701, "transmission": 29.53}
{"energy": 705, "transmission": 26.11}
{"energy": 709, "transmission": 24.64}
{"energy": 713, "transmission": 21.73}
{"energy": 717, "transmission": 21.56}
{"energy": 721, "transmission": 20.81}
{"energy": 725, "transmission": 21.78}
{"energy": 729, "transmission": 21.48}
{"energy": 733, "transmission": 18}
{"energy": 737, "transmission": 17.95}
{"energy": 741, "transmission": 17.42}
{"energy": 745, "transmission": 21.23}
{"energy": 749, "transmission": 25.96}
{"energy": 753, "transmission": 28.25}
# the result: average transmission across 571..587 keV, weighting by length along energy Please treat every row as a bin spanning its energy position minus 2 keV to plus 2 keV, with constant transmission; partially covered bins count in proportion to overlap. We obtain 33.6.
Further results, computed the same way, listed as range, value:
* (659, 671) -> 34.1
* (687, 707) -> 30.3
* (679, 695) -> 33.1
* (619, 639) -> 34.9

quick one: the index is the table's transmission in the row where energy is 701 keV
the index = 29.53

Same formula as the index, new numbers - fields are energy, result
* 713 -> 21.73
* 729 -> 21.48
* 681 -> 31.74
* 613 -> 34.9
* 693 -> 33.29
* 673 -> 32.2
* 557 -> 35.96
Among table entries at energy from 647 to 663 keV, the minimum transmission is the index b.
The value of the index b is 31.89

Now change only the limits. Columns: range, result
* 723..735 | 18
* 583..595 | 34.36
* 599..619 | 33.69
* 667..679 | 32.2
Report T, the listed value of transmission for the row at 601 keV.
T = 33.81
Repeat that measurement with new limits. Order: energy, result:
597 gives 35.78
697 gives 29.33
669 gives 32.63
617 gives 34.37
